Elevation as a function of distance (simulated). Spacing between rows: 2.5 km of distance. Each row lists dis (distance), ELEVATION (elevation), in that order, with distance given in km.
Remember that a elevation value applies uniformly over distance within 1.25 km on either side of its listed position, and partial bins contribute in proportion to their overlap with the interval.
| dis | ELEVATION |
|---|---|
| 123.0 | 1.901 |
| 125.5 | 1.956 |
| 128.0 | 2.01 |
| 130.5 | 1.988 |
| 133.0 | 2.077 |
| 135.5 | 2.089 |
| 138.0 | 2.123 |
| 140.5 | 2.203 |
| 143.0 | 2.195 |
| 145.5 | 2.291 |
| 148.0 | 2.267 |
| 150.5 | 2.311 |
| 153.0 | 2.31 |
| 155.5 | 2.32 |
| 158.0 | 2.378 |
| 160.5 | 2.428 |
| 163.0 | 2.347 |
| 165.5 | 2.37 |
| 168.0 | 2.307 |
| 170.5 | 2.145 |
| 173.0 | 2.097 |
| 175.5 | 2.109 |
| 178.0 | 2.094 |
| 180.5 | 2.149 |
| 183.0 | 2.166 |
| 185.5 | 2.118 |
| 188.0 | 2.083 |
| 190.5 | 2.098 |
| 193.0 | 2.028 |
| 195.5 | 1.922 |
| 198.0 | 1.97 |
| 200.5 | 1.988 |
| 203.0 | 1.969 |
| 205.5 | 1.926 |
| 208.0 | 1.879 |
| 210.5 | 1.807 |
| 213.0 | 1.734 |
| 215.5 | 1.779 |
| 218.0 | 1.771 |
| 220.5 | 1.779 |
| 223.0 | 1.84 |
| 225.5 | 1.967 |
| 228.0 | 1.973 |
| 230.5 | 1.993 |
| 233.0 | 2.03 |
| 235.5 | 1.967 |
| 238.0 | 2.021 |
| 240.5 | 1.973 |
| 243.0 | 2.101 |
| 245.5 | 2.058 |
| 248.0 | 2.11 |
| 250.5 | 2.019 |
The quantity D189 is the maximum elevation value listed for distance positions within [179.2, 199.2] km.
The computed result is 2.166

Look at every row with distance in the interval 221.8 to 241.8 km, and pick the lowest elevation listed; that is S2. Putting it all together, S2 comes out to 1.84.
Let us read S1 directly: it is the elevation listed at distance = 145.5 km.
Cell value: 2.291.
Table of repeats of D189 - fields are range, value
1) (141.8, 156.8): 2.32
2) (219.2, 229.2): 1.973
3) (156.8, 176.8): 2.428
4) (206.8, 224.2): 1.879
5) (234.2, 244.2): 2.101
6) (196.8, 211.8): 1.988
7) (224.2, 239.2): 2.03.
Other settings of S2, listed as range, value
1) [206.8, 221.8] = 1.734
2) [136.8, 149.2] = 2.123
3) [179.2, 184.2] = 2.149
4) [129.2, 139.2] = 1.988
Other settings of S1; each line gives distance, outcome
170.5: 2.145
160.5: 2.428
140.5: 2.203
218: 1.771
